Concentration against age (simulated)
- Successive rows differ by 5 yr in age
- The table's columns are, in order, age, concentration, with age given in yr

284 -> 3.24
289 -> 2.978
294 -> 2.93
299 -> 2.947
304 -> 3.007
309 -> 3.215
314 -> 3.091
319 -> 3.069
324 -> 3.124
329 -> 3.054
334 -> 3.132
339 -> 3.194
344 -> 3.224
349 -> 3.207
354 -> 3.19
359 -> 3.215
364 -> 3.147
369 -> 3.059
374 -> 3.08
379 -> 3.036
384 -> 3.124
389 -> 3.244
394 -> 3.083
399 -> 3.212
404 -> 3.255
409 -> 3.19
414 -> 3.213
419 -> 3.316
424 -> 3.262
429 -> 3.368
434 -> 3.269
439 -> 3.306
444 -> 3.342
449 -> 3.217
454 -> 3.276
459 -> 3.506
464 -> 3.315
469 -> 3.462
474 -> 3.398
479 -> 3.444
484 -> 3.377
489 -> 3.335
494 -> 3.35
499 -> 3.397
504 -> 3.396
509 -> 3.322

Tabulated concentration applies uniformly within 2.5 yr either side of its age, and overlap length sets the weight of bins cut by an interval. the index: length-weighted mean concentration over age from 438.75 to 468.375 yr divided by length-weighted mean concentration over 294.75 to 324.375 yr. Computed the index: 1.1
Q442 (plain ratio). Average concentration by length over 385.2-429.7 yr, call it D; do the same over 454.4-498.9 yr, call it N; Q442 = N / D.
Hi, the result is 1.05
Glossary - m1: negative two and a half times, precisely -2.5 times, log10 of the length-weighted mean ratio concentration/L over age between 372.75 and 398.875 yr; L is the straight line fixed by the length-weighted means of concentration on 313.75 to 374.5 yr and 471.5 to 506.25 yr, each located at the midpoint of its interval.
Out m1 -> 0.030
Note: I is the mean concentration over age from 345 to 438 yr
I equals 3.2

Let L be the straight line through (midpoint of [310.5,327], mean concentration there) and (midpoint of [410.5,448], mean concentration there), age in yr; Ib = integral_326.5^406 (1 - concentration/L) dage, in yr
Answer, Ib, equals 0.73 yr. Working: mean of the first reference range 3.1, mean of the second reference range 3.29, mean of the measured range 3.15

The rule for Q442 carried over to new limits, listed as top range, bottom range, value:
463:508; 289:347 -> 1.10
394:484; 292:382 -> 1.07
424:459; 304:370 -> 1.05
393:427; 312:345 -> 1.03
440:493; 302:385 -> 1.08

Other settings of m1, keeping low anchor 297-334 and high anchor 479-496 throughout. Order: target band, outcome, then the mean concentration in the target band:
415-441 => -0.010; 3.3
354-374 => 0.007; 3.14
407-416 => 0.013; 3.2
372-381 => 0.043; 3.06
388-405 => 0.008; 3.19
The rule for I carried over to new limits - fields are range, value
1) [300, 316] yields 3.09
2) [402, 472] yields 3.31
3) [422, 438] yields 3.3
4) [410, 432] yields 3.28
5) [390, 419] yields 3.2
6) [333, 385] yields 3.15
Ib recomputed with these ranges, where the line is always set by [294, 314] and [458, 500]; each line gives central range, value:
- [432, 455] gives 0.28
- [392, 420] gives 0.35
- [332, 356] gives -0.51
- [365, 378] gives 0.43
